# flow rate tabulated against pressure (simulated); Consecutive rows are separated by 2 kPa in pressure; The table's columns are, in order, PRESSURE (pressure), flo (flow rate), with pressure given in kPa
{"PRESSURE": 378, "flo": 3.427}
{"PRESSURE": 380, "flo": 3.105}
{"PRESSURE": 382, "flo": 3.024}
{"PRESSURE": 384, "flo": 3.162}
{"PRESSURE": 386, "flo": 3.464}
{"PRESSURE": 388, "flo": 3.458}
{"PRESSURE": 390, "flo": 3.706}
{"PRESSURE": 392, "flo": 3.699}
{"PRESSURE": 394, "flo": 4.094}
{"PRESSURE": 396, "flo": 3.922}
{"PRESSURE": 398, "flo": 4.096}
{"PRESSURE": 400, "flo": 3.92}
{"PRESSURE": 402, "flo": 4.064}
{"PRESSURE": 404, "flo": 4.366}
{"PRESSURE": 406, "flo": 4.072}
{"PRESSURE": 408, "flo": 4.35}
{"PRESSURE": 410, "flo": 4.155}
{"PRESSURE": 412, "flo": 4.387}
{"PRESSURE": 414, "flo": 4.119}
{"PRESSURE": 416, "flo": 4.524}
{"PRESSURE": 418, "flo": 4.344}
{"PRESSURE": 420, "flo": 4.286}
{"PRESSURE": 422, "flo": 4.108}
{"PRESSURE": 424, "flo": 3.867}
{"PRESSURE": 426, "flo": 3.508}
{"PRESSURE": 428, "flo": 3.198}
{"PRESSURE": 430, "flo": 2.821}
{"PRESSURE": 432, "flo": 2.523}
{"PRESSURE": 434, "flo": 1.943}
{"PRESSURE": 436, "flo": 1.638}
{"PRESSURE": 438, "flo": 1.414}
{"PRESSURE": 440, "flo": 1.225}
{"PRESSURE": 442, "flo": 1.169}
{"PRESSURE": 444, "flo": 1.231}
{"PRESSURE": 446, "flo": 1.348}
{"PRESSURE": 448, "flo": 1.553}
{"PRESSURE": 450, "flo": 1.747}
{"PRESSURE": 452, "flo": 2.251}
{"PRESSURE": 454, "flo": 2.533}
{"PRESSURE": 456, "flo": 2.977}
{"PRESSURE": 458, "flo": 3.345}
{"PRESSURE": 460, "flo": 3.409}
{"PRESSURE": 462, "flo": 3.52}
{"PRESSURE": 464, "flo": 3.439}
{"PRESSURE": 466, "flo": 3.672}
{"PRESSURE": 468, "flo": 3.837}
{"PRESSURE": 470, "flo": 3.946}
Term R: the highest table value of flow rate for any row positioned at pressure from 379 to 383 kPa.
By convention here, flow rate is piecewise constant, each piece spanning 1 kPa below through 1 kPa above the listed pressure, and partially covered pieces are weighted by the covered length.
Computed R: 3.105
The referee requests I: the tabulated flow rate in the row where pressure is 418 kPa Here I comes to 4.344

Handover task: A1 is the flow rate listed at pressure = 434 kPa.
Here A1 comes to 1.943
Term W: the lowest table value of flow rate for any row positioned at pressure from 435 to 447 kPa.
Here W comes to 1.169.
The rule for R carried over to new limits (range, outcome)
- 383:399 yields 4.096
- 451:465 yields 3.52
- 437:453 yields 2.251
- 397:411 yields 4.366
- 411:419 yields 4.524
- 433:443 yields 1.943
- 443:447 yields 1.348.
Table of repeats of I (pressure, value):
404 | 4.366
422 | 4.108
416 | 4.524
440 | 1.225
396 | 3.922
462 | 3.52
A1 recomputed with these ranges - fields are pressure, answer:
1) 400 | 3.92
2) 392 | 3.699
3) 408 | 4.35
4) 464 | 3.439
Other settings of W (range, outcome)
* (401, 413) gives 4.064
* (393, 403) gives 3.92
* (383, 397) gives 3.162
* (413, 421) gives 4.119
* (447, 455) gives 1.553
